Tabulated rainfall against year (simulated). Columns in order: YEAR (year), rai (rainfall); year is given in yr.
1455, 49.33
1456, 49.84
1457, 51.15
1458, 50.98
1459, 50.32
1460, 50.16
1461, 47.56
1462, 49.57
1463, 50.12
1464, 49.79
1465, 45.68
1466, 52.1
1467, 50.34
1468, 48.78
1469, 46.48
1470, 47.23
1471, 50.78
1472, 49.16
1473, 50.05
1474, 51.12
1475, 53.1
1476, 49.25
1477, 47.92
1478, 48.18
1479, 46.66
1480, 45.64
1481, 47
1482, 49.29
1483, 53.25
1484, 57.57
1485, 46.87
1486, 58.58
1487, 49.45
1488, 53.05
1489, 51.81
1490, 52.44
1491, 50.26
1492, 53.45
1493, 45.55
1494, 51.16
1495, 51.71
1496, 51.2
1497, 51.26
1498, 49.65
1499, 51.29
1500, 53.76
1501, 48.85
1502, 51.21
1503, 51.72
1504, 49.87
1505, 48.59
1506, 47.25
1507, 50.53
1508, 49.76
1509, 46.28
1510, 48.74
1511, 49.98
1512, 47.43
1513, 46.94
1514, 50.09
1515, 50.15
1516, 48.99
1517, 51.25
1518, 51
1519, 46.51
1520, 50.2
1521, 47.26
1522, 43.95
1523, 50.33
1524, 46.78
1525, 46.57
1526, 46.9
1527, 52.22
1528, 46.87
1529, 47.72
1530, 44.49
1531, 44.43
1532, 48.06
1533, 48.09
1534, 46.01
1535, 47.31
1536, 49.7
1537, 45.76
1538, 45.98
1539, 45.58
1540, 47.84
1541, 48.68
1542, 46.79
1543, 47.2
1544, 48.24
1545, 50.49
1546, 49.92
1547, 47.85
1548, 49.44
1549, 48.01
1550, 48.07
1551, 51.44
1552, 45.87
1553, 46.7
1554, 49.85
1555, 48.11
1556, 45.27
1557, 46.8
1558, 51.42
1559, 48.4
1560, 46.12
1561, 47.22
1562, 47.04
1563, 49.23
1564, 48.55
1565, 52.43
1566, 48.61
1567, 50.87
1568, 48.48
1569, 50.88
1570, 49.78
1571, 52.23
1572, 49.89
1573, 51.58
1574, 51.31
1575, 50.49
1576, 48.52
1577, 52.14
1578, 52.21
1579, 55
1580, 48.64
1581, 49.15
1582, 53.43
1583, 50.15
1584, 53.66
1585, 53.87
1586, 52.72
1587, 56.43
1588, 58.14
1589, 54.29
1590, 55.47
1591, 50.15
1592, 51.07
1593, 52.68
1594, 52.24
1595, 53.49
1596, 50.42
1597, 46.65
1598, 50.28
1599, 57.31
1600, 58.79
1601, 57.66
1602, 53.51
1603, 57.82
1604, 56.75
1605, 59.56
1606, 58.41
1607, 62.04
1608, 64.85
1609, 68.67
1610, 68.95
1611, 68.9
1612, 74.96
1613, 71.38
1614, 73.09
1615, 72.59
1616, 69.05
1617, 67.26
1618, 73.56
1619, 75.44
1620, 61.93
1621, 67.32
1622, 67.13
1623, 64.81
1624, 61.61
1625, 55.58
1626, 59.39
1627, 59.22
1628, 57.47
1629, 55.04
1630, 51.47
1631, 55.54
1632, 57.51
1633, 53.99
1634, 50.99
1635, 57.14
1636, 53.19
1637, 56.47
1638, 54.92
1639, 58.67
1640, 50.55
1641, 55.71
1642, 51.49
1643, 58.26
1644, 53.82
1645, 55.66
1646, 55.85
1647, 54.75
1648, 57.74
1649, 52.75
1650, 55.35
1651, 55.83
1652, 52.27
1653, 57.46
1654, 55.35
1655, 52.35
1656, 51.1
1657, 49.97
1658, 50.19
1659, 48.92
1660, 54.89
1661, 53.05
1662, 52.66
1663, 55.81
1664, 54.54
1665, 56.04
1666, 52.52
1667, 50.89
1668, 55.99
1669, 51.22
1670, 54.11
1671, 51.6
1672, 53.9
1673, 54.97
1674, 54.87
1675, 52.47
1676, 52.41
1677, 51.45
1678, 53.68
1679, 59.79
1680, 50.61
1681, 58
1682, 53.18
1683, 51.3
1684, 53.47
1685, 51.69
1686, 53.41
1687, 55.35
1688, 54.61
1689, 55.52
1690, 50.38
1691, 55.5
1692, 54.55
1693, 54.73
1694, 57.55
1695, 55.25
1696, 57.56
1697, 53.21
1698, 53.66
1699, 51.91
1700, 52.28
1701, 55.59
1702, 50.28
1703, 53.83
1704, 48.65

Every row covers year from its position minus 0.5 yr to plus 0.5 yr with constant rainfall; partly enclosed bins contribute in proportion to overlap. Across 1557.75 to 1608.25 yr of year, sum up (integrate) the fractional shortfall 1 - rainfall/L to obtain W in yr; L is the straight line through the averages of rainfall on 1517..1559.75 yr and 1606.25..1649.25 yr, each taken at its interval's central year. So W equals 1.7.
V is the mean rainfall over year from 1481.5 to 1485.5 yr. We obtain 51.7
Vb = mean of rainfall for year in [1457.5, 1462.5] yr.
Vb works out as 49.7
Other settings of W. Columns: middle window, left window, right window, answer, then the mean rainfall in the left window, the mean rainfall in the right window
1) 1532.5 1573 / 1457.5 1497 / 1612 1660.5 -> 4.2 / 50.1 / 58.3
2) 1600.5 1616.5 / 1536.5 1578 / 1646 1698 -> -4.3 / 48.8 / 53.9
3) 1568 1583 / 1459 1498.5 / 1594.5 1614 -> 1.8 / 50.1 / 60.4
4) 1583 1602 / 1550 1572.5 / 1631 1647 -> -0.8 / 48.9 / 55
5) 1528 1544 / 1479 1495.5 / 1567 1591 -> 1.4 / 50.9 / 52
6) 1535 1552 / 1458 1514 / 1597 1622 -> 2.6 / 49.9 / 64.3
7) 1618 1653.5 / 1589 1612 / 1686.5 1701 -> -0.7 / 57.4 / 54.5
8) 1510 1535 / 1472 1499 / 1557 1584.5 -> 1.2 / 50.6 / 50.2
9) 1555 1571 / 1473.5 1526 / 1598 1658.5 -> 1.6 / 49.8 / 59.2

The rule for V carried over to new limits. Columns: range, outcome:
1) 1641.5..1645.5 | 54.8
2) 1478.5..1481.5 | 46.4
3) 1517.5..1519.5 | 48.8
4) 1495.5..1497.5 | 51.2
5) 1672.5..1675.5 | 54.1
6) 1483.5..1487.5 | 53.1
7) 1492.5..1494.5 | 48.4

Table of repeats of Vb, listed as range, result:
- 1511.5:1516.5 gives 48.7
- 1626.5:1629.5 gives 57.2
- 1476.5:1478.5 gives 48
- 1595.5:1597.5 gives 48.5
